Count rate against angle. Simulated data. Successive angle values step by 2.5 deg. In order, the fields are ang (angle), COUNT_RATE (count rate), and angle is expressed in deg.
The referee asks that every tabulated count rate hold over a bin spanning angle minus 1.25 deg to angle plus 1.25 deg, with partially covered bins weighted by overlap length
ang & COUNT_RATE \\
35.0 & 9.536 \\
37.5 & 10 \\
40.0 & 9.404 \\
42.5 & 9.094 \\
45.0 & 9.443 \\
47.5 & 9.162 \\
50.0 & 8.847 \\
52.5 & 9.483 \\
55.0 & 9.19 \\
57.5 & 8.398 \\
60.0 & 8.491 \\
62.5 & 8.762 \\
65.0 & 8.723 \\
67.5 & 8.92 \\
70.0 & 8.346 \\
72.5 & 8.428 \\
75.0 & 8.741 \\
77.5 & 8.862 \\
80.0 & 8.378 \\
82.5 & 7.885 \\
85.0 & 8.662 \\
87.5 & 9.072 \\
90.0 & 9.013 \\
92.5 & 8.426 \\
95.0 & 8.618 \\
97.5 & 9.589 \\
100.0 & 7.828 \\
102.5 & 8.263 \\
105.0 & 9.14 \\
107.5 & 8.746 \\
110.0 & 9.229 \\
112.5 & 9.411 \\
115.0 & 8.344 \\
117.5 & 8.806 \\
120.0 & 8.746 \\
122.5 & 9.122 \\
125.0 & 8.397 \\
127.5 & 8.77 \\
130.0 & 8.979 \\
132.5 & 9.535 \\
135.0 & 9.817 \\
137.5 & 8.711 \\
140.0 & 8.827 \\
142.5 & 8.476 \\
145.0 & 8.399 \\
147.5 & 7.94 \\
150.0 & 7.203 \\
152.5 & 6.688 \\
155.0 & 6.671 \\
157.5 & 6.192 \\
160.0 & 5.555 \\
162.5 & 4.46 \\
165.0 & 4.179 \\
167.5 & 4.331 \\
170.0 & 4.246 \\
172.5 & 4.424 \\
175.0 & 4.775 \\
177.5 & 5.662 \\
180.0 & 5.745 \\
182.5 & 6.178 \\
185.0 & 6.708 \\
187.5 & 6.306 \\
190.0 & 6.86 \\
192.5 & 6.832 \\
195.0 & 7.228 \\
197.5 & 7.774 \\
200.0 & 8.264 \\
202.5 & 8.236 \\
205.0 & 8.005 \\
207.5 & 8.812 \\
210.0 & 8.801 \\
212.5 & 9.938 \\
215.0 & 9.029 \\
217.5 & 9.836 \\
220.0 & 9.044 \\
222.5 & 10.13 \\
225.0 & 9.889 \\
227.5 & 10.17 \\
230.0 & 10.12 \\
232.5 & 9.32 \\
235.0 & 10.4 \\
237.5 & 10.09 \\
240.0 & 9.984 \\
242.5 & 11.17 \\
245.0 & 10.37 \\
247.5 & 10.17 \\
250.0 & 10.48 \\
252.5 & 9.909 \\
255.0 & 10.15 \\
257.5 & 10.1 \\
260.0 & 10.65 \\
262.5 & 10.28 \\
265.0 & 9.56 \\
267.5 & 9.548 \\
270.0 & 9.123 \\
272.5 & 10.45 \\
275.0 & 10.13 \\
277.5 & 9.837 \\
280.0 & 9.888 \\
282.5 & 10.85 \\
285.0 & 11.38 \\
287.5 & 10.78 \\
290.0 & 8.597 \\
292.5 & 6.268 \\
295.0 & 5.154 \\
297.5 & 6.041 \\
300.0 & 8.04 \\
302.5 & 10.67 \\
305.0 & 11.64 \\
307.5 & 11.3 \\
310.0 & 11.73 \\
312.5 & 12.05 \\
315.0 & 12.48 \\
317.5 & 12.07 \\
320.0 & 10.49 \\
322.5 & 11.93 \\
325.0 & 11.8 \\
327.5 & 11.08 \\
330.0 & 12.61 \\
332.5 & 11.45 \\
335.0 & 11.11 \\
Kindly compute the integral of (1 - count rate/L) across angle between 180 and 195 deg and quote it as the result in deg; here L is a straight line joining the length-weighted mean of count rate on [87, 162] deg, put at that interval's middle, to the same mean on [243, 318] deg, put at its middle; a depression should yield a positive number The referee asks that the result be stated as 4.09 deg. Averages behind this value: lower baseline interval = 8.37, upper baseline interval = 9.98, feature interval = 6.56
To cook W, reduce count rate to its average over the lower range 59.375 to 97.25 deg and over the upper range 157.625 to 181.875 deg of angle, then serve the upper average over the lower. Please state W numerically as 0.6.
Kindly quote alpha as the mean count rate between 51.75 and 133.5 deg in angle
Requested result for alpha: 8.76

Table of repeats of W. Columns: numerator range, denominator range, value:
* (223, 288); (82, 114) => 1.16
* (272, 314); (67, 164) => 1.17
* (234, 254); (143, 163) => 1.52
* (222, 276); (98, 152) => 1.16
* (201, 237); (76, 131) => 1.08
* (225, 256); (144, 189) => 1.74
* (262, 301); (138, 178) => 1.47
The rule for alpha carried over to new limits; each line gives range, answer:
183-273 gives 9.23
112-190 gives 7.12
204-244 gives 9.69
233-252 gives 10.3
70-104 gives 8.59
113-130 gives 8.75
